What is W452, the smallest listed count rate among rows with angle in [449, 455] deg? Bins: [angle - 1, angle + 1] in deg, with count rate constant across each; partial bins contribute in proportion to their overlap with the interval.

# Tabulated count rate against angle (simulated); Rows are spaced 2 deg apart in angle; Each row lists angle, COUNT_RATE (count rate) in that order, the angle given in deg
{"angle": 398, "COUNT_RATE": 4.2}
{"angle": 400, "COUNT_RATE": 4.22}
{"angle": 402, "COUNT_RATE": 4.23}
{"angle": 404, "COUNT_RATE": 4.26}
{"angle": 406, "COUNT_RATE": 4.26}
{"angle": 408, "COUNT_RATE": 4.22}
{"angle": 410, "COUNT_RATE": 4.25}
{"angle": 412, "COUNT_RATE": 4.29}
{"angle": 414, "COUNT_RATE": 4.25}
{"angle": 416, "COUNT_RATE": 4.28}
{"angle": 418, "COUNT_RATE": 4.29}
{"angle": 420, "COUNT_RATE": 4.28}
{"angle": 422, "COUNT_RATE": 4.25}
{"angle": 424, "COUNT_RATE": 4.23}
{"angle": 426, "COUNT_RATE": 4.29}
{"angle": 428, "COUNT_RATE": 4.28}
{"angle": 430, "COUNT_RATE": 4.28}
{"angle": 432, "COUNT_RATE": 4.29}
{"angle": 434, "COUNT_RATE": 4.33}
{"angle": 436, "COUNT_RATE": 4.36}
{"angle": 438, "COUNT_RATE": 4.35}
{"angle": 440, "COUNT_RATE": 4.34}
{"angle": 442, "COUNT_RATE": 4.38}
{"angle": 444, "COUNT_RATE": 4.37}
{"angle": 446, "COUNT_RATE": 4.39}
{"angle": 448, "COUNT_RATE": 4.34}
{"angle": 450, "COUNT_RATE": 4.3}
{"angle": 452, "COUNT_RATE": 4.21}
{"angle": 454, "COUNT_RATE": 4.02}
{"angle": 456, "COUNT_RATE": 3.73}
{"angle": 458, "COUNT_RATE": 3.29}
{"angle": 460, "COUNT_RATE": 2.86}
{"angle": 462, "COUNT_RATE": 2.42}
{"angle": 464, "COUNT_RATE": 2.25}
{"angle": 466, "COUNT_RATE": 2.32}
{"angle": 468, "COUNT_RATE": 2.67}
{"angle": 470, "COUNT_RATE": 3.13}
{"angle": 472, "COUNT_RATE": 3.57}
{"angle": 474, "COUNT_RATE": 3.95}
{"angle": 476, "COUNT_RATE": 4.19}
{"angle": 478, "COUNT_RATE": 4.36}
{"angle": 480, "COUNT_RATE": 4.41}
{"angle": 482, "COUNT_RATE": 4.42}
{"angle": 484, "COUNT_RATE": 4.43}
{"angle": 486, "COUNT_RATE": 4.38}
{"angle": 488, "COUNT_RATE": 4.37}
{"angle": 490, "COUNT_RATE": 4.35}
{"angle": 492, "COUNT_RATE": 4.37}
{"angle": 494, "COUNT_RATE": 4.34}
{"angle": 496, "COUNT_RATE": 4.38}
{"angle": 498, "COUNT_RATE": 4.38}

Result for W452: 4.02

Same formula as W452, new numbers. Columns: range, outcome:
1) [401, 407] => 4.23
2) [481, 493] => 4.35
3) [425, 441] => 4.28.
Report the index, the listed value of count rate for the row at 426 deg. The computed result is 4.29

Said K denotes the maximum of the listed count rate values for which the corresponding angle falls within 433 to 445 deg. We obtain 4.38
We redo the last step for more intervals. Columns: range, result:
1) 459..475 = 3.95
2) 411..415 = 4.29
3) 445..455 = 4.39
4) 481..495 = 4.43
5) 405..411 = 4.26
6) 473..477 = 4.19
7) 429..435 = 4.33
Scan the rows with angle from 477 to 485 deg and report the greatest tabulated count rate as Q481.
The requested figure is 4.43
